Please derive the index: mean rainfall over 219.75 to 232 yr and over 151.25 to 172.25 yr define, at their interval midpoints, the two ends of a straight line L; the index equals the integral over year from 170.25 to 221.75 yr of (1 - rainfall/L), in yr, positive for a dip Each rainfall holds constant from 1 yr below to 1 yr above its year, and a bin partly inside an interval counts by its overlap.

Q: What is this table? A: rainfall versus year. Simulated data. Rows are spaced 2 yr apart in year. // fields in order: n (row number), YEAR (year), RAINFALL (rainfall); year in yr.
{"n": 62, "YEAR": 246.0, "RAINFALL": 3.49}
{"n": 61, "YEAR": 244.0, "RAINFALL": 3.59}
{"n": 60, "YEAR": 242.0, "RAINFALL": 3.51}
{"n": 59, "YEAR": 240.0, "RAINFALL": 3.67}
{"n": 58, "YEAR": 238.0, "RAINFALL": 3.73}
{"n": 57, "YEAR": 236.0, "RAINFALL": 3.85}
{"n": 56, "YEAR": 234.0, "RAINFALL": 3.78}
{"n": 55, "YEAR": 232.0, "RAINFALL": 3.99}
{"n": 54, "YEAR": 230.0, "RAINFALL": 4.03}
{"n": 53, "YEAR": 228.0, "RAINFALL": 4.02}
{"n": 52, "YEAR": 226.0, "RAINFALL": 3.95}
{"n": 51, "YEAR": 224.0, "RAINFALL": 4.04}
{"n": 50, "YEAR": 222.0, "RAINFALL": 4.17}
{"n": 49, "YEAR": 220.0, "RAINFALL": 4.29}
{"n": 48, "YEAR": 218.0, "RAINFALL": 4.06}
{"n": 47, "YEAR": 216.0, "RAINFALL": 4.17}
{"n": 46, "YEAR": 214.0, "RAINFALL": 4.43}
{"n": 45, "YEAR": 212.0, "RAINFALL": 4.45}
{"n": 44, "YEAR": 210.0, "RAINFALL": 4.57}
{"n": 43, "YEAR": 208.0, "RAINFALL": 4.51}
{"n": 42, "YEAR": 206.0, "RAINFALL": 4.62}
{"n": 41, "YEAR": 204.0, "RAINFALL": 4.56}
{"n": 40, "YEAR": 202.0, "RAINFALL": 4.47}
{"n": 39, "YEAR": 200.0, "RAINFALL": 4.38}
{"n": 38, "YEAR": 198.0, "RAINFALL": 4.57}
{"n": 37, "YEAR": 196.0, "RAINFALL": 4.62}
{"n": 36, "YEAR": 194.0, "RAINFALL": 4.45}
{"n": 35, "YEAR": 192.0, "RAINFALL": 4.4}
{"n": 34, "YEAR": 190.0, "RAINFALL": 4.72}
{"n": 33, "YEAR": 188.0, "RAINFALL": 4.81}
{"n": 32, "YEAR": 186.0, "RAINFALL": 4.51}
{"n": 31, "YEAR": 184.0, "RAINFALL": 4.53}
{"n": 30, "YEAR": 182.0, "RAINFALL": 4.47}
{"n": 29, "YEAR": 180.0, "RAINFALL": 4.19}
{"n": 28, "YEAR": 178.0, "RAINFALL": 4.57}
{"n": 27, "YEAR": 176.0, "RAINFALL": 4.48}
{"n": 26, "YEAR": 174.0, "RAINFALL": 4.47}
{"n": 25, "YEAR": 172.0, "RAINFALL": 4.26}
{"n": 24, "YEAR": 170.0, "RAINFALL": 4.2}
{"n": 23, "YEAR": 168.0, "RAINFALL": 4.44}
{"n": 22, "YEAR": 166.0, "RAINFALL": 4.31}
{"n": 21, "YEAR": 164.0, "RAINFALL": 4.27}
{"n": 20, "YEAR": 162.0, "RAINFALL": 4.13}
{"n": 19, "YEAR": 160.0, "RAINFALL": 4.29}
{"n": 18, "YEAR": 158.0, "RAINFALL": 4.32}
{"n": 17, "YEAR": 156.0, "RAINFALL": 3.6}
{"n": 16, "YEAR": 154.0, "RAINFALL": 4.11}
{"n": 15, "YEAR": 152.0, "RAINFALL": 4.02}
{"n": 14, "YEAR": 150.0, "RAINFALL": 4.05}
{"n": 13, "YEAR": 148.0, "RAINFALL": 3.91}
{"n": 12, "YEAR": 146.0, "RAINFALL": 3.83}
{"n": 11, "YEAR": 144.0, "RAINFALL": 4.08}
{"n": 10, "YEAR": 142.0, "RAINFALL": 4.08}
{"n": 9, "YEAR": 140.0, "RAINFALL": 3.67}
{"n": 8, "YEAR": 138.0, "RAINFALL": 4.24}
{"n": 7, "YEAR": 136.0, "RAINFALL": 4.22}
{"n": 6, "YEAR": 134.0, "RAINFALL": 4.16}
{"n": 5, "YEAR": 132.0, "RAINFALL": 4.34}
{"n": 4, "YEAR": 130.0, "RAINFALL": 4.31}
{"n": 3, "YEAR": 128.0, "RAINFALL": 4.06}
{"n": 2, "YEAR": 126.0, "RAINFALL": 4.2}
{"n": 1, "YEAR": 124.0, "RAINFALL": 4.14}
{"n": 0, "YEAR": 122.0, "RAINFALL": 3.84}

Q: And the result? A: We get -4.24 yr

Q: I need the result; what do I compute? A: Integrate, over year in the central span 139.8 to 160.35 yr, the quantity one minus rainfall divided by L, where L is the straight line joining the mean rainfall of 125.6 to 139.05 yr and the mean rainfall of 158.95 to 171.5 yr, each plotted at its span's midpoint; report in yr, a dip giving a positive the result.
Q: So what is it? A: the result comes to 1.2 yr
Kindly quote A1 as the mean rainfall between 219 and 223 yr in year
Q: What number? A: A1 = 4.23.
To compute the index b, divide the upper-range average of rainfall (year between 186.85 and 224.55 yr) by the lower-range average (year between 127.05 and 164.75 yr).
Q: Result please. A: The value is 1.09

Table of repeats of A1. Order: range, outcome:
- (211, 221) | 4.28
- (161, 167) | 4.24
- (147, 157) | 3.94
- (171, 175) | 4.37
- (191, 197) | 4.49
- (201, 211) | 4.55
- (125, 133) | 4.23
